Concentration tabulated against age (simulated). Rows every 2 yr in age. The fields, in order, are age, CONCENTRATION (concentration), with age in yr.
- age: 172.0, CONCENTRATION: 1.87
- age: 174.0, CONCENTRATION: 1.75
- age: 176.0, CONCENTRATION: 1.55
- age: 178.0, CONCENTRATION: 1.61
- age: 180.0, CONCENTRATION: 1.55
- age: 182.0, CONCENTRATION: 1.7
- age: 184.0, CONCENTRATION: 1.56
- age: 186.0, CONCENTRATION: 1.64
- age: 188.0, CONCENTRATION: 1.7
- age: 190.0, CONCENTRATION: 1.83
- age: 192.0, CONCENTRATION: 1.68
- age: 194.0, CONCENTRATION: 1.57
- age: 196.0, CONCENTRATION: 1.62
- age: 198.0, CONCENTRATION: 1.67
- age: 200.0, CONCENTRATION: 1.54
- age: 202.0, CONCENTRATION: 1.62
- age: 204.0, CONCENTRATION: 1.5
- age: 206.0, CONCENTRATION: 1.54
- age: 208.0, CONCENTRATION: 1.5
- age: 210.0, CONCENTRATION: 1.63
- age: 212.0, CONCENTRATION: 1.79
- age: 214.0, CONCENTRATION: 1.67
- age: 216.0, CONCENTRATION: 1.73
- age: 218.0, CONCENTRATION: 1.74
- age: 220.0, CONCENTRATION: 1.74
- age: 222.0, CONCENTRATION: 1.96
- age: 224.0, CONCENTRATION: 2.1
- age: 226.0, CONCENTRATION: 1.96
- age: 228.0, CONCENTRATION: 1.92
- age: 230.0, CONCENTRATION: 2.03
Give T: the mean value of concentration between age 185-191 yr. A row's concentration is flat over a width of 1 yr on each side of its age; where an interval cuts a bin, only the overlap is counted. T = 1.72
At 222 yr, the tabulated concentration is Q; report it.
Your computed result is 1.96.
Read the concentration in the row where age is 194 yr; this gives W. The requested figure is 1.57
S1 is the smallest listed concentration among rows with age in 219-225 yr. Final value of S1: 1.74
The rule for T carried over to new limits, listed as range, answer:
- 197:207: 1.57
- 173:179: 1.64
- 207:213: 1.64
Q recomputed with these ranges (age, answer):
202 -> 1.62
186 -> 1.64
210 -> 1.63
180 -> 1.55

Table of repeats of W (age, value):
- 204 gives 1.5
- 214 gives 1.67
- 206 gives 1.54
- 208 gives 1.5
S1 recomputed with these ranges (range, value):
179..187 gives 1.55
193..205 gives 1.5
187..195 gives 1.57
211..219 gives 1.67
